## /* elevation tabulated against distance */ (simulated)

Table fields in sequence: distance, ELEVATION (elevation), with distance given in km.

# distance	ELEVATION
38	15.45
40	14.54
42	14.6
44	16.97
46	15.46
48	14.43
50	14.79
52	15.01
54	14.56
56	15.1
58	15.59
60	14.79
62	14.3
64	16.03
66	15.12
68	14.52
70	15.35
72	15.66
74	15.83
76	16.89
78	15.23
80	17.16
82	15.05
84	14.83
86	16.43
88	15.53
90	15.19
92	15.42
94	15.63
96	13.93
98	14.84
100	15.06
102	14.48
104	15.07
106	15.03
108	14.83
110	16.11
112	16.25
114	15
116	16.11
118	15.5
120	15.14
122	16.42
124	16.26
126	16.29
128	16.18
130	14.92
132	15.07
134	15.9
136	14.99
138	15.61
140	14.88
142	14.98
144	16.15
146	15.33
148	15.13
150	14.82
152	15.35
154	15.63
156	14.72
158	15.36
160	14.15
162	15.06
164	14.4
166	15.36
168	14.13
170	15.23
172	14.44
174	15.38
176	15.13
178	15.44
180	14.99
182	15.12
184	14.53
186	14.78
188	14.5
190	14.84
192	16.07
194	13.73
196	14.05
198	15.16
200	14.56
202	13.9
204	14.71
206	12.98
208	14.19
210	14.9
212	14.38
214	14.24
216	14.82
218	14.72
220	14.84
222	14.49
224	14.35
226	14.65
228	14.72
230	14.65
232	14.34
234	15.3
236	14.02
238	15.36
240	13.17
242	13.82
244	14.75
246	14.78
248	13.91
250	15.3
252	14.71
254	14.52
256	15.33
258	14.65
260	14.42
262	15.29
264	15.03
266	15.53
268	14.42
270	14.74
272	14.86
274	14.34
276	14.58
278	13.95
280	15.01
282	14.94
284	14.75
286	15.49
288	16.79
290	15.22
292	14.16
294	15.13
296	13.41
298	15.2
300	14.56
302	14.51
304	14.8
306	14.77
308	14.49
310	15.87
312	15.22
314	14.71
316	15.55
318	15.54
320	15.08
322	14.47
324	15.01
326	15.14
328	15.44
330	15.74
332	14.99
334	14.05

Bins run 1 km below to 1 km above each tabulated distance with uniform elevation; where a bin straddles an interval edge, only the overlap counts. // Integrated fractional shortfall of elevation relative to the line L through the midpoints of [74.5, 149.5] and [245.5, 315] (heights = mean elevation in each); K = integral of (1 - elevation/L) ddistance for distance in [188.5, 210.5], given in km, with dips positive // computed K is 1.01 km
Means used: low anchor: 15.5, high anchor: 14.8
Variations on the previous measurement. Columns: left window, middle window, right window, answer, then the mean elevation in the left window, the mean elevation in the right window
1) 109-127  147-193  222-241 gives 0.8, 15.9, 14.5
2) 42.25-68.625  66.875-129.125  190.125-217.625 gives -2.5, 15.1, 14.5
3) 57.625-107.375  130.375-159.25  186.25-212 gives -0.8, 15.3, 14.5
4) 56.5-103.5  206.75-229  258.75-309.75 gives 0.7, 15.3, 14.8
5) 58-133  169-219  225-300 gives 1.2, 15.4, 14.7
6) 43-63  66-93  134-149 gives -0.8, 15.1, 15.3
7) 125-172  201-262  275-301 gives 2.0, 15.2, 14.9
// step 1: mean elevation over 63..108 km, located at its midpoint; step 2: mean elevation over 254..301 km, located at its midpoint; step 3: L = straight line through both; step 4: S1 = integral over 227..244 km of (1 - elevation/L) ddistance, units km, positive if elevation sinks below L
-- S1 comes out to 0.6 km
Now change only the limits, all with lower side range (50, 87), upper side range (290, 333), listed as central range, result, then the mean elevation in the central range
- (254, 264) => 0.1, 14.9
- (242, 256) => 0.4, 14.6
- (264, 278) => 0.3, 14.7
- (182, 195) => 0.3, 14.8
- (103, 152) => -0.7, 15.5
